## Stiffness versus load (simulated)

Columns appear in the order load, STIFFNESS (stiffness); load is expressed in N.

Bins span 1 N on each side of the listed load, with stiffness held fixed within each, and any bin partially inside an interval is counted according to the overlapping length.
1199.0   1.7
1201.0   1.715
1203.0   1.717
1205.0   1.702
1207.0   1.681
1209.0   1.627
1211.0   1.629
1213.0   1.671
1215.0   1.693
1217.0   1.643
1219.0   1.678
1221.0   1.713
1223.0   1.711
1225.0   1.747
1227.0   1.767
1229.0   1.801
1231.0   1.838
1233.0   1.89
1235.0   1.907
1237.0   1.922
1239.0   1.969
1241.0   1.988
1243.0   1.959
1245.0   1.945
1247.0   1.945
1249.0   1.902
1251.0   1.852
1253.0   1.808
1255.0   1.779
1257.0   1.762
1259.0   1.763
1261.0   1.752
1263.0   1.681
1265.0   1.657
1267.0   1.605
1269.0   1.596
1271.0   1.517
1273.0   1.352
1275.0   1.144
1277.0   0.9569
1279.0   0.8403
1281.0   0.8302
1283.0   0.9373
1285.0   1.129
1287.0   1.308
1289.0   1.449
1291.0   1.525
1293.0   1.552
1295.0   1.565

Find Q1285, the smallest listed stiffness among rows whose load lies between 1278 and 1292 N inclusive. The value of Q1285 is 0.8302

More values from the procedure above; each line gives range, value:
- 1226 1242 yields 1.767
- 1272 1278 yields 0.9569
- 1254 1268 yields 1.605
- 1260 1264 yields 1.681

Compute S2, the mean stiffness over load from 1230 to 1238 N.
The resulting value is 1.89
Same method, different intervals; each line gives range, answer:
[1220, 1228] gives 1.73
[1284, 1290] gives 1.3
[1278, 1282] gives 0.835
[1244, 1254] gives 1.89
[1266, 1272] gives 1.57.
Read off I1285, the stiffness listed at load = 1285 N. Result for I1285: 1.129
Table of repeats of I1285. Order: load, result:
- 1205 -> 1.702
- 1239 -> 1.969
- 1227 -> 1.767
